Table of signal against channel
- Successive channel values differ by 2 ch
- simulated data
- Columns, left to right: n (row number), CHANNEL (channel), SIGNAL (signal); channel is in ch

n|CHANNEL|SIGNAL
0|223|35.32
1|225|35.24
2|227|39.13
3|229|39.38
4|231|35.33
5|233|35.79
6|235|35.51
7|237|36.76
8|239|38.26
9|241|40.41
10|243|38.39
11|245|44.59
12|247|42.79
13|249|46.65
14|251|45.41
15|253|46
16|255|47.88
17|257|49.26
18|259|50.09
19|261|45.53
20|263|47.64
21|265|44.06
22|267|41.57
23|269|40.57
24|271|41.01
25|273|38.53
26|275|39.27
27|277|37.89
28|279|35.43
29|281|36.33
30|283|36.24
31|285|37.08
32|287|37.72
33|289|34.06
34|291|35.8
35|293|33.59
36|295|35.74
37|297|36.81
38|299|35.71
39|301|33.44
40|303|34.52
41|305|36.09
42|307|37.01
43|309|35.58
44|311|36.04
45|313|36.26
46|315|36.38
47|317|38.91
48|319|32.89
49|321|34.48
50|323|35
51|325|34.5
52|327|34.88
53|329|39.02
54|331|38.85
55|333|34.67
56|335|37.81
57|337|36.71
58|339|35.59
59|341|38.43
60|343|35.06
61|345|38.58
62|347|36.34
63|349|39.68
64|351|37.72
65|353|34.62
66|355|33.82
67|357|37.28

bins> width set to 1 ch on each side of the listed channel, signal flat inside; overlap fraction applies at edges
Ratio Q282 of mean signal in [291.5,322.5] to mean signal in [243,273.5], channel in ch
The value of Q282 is 0.80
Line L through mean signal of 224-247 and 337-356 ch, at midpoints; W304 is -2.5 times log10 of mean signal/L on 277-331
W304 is 0.04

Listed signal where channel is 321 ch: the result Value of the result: 34.48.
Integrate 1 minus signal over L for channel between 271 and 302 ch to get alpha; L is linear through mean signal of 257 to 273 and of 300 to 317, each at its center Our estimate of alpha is 2.9 ch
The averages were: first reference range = 44.3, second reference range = 35.9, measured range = 36.4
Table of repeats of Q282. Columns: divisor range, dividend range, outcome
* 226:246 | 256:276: 1.14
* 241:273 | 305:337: 0.81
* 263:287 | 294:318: 0.92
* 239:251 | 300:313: 0.84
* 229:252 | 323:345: 0.92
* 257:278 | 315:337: 0.84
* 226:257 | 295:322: 0.87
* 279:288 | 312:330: 0.98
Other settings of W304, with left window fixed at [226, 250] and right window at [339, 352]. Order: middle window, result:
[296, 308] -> 0.08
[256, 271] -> -0.16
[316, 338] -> 0.05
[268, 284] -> 0.02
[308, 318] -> 0.04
